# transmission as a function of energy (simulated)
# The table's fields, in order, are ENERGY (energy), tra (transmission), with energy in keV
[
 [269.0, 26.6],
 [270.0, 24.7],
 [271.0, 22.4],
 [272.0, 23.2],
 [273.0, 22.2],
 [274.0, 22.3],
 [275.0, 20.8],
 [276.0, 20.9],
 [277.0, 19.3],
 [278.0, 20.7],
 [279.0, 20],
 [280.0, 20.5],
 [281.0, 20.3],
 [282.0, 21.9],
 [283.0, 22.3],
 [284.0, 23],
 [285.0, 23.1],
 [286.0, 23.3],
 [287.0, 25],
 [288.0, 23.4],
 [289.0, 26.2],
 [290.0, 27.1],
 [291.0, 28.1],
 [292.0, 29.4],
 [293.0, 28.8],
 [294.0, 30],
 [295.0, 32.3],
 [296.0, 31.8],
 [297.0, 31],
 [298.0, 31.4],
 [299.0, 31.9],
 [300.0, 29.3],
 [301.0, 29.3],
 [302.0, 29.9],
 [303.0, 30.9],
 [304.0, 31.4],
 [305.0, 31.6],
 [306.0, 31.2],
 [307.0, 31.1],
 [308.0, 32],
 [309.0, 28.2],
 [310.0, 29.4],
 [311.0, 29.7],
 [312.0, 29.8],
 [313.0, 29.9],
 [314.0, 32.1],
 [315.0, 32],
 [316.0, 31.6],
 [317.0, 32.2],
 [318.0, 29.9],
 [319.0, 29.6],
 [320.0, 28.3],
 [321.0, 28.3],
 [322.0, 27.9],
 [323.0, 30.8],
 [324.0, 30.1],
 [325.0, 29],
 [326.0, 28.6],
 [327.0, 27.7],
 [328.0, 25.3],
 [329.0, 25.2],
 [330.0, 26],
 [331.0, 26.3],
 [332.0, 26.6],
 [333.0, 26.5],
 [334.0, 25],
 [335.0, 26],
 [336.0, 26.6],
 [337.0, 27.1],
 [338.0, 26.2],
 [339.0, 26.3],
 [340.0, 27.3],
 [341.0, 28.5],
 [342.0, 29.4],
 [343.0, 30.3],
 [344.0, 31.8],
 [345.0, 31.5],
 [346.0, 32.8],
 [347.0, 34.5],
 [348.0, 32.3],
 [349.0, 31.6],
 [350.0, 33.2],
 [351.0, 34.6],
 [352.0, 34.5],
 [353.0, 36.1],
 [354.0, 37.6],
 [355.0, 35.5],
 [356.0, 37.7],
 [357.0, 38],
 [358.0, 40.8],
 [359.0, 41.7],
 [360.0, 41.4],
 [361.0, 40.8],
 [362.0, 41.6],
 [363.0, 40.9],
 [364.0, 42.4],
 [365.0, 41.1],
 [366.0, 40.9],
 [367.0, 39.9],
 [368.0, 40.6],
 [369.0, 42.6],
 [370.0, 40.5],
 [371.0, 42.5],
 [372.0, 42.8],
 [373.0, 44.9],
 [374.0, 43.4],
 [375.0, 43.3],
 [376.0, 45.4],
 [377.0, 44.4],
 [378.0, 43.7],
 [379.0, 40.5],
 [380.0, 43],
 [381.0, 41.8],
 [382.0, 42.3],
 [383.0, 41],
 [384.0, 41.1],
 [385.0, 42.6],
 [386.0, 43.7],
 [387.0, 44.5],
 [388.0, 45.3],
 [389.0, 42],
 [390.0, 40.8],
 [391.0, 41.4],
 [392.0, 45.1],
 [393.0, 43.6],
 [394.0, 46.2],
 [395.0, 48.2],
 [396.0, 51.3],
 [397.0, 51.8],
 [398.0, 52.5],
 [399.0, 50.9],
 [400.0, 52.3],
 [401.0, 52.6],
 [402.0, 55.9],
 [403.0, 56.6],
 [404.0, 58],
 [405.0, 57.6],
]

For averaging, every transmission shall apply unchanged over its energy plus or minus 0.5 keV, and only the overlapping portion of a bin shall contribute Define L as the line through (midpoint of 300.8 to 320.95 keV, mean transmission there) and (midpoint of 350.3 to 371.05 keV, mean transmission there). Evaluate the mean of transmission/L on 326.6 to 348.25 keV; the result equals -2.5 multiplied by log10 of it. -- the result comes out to 0.25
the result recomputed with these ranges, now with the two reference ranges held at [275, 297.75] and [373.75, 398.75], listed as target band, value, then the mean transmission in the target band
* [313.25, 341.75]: 0.17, 28.1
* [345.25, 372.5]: 0.02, 38.4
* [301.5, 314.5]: -0.05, 30.6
